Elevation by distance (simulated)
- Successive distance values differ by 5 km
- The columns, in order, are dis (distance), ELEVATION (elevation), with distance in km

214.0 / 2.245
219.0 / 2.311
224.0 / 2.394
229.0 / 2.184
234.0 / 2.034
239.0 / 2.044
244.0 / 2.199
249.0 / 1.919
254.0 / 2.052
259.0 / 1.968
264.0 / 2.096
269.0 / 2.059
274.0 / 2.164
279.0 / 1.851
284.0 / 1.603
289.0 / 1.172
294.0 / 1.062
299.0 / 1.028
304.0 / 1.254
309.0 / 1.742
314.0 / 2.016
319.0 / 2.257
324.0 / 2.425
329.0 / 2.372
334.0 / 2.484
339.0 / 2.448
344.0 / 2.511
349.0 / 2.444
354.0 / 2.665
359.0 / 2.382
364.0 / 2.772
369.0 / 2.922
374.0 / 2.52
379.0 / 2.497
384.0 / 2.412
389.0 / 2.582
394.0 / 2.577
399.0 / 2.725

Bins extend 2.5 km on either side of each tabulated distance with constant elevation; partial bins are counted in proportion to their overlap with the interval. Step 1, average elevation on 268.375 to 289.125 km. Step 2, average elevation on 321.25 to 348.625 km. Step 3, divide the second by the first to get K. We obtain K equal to 1.35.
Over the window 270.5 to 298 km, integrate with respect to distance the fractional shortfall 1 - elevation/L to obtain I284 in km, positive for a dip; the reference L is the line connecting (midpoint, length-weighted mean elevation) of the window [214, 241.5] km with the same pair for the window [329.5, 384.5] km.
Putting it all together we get 9.2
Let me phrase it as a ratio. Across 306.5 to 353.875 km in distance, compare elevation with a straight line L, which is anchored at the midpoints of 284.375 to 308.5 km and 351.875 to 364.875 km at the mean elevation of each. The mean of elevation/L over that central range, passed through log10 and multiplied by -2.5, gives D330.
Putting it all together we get -0.19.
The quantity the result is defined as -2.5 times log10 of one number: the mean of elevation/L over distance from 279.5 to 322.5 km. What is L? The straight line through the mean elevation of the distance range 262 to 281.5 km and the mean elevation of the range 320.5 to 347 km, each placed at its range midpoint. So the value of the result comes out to 0.40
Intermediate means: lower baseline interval 2.04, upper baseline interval 2.44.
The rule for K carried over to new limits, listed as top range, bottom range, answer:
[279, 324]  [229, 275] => 0.77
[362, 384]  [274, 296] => 1.75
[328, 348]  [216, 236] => 1.10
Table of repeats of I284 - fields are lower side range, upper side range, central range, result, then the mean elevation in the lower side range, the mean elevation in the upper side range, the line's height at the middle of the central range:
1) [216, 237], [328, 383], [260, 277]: 1.78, 2.23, 2.55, 2.33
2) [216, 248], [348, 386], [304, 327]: 3.89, 2.18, 2.58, 2.43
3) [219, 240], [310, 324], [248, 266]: 1.34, 2.19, 2.15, 2.18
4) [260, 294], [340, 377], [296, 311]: 5.35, 1.77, 2.59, 2.04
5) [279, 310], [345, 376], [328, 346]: -2.56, 1.33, 2.61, 2.16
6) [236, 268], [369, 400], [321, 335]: -0.39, 2.05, 2.57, 2.35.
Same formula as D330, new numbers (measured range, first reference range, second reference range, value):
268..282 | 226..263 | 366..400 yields 0.09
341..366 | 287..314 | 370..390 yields -0.20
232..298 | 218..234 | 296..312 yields -0.02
